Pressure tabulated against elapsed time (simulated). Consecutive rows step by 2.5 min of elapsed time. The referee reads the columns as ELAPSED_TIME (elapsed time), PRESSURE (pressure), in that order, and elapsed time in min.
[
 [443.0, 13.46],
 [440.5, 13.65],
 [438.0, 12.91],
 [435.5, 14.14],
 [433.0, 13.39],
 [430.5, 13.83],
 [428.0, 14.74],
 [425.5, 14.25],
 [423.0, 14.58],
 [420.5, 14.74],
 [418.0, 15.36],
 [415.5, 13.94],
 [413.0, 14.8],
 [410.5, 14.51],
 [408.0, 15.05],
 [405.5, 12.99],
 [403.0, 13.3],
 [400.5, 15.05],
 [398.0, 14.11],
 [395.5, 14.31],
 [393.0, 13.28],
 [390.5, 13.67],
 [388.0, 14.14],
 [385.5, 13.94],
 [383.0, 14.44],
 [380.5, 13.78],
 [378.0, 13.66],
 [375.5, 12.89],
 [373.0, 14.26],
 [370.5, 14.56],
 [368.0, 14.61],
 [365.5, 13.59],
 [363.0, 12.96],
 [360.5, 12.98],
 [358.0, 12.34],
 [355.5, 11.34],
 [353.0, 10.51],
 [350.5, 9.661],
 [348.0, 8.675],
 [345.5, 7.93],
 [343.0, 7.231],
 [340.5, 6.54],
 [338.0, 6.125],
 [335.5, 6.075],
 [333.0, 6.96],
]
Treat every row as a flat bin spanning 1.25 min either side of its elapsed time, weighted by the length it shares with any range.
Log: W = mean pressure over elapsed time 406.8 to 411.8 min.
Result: 14.8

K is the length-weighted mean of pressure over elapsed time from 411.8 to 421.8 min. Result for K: 14.7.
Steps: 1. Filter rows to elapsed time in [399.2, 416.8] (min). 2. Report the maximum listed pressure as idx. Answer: 15.05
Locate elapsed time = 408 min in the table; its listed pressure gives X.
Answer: 15.05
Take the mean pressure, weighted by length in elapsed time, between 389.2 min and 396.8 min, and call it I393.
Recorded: 13.8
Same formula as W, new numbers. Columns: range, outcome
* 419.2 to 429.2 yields 14.6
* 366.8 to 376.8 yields 14.1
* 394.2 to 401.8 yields 14.5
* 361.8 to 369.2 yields 13.7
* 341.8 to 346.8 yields 7.59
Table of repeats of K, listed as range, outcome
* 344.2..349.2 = 8.29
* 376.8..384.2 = 14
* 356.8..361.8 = 12.7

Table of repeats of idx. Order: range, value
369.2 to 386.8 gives 14.56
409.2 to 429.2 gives 15.36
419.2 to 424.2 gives 14.74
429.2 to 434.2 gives 13.83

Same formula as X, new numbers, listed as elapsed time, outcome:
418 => 15.36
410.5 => 14.51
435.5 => 14.14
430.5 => 13.83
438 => 12.91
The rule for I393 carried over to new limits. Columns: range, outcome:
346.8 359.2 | 10.5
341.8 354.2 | 8.8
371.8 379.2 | 13.6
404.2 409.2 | 14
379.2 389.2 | 14.1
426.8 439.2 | 13.8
